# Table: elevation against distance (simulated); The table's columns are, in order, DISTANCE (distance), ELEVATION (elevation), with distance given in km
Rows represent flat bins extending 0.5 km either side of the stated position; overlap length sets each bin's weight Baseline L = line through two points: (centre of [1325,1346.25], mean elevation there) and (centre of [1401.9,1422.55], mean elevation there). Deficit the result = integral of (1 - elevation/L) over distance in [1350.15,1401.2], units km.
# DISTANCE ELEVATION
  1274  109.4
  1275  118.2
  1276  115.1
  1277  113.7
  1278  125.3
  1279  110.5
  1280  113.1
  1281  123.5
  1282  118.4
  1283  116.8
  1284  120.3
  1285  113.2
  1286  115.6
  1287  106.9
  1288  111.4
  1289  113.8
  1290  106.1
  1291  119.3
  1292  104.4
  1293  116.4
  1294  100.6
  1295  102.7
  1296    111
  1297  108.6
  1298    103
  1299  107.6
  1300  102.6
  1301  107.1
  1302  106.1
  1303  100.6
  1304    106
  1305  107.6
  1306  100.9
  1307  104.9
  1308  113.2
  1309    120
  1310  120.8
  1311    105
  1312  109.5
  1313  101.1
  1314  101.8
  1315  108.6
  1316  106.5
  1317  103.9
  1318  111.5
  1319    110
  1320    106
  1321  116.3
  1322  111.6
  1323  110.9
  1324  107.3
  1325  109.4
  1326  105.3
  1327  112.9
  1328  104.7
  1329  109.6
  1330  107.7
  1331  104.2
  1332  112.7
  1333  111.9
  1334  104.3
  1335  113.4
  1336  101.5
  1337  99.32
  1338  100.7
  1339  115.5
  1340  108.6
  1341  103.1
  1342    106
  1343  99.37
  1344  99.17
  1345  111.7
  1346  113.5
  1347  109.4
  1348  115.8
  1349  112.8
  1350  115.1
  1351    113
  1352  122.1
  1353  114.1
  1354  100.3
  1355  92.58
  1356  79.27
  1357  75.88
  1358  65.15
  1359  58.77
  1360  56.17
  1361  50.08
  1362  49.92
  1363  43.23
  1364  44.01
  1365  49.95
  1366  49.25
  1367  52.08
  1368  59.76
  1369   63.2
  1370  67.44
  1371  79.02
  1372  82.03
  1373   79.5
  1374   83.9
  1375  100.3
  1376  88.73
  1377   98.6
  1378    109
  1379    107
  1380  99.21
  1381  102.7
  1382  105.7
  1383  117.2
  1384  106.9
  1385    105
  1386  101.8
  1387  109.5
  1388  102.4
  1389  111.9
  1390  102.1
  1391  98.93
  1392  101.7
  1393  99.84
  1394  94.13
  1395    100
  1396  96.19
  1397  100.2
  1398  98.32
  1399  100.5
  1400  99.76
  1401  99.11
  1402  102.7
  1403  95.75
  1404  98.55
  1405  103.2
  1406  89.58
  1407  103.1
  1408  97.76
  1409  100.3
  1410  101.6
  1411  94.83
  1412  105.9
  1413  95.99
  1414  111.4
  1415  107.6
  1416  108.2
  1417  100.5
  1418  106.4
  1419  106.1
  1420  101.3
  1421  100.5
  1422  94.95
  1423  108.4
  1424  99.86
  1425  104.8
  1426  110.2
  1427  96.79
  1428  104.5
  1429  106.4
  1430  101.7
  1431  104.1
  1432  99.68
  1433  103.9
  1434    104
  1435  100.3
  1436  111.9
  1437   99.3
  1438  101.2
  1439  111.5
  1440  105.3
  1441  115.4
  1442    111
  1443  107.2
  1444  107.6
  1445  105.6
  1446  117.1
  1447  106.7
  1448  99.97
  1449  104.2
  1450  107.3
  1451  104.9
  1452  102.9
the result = 7.7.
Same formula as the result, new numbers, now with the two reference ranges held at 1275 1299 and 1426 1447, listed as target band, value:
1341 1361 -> 2.4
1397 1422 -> 1.4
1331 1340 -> 0.3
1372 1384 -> 1.1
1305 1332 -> 0.6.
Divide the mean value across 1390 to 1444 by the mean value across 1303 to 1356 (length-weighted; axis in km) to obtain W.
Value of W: 0.9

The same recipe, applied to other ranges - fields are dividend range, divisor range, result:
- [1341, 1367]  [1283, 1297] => 0.77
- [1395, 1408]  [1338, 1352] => 0.90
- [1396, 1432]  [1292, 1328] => 0.94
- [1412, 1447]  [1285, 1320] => 0.97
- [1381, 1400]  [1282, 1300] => 0.93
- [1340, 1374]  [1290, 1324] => 0.77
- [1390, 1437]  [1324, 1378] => 1.11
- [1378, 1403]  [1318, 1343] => 0.95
